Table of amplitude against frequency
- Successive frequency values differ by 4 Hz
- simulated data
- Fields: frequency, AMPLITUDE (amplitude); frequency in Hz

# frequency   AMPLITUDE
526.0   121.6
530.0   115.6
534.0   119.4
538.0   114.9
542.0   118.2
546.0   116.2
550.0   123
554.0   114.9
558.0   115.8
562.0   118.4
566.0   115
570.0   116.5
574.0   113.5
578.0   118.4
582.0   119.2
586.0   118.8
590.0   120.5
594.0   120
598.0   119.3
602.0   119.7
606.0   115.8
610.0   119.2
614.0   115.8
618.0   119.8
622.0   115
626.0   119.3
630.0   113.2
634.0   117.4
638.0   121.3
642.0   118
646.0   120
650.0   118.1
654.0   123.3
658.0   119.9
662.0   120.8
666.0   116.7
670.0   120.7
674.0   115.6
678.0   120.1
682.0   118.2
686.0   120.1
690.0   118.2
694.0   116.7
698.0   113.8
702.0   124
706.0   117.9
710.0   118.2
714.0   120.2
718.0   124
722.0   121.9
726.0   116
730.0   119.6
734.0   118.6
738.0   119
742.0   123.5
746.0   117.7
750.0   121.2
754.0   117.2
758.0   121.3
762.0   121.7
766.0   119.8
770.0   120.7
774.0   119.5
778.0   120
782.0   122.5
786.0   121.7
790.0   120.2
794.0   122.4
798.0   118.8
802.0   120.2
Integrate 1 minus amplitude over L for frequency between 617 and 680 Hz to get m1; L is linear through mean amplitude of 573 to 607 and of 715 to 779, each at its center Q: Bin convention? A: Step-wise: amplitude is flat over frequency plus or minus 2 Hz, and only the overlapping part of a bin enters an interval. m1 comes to 0.2 Hz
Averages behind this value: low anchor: 119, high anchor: 120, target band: 119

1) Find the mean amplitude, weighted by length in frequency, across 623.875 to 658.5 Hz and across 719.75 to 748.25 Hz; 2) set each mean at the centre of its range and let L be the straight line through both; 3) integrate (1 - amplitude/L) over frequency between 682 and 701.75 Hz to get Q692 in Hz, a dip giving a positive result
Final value 0.22 Hz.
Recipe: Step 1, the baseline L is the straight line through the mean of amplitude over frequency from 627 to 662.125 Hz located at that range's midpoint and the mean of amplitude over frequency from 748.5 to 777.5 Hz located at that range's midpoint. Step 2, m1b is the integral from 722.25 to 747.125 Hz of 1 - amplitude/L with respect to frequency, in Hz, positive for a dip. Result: 0.1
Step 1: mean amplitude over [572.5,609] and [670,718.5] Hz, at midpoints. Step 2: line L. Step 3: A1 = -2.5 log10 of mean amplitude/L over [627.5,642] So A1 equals 0.01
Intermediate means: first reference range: 118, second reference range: 119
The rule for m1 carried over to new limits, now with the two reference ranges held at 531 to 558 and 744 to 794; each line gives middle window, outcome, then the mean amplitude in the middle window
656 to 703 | 0.25 Hz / 119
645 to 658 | -0.17 Hz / 120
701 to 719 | -0.13 Hz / 121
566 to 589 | 0.14 Hz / 117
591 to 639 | 0.19 Hz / 118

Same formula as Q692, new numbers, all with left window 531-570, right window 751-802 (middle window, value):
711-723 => -0.2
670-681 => 0.1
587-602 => -0.3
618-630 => 0.1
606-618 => 0.1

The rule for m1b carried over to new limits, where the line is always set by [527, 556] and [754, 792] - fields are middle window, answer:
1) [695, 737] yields 0.19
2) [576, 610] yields -0.20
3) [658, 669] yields 0.01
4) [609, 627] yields 0.14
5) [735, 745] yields -0.04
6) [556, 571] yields 0.19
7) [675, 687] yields 0.03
